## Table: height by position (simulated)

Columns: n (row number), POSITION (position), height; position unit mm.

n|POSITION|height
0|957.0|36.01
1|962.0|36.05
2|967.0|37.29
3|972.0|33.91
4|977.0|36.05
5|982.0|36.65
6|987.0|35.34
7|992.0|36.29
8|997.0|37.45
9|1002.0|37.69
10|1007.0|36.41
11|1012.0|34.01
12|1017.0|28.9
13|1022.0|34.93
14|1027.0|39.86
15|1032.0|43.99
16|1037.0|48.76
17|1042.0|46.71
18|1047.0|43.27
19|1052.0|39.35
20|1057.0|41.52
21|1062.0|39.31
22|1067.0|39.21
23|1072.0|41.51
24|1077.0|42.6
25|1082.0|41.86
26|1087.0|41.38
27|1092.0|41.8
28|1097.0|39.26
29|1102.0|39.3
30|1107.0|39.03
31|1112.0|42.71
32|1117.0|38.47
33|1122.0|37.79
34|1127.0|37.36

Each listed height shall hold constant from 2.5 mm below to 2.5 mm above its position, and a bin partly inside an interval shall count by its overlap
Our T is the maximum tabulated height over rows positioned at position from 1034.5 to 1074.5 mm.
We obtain 48.76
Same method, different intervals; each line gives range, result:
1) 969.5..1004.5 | 37.69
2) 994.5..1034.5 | 43.99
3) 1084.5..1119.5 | 42.71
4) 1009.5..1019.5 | 34.01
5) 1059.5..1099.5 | 42.6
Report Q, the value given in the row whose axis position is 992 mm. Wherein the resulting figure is 36.29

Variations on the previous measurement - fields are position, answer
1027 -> 39.86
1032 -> 43.99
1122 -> 37.79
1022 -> 34.93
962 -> 36.05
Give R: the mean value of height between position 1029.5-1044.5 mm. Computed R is 46.5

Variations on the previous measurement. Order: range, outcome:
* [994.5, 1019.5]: 34.9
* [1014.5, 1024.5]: 31.9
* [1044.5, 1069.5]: 40.5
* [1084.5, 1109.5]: 40.2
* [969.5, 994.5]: 35.6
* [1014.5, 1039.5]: 39.3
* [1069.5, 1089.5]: 41.8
